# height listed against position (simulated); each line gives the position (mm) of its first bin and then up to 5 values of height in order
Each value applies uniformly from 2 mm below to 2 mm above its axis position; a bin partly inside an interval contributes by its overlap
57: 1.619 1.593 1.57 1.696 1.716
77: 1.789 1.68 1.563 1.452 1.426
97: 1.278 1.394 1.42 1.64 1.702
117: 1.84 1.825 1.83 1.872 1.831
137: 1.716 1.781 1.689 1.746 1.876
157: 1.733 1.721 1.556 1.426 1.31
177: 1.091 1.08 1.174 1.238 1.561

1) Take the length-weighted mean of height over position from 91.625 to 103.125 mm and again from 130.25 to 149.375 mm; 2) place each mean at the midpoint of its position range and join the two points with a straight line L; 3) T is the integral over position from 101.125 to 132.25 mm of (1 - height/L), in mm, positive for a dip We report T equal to -3.4 mm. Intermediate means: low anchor 1.36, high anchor 1.76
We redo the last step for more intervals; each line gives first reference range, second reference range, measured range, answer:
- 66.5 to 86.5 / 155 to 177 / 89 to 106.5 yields 2.8 mm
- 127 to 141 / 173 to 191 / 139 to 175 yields -3.7 mm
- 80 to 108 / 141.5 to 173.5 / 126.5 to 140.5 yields -2.0 mm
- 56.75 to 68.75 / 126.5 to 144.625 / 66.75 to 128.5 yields 2.6 mm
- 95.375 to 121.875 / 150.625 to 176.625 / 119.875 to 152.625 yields -4.4 mm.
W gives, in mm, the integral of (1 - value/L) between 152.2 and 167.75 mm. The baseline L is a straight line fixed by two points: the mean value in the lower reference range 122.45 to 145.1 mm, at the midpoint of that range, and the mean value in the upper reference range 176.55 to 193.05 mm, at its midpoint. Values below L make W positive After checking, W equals -2.1 mm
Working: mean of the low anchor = 1.8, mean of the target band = 1.7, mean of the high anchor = 1.2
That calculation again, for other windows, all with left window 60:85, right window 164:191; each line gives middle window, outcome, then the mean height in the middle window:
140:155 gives -4.3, 1.77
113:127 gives -3.1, 1.81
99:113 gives 0.2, 1.52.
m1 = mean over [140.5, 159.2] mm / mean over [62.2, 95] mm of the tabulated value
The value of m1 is 1.1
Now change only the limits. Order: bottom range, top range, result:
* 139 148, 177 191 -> 0.66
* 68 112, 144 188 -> 0.96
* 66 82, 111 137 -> 1.06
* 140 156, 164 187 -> 0.71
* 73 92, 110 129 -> 1.11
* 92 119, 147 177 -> 1.04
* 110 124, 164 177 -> 0.77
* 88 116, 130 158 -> 1.19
